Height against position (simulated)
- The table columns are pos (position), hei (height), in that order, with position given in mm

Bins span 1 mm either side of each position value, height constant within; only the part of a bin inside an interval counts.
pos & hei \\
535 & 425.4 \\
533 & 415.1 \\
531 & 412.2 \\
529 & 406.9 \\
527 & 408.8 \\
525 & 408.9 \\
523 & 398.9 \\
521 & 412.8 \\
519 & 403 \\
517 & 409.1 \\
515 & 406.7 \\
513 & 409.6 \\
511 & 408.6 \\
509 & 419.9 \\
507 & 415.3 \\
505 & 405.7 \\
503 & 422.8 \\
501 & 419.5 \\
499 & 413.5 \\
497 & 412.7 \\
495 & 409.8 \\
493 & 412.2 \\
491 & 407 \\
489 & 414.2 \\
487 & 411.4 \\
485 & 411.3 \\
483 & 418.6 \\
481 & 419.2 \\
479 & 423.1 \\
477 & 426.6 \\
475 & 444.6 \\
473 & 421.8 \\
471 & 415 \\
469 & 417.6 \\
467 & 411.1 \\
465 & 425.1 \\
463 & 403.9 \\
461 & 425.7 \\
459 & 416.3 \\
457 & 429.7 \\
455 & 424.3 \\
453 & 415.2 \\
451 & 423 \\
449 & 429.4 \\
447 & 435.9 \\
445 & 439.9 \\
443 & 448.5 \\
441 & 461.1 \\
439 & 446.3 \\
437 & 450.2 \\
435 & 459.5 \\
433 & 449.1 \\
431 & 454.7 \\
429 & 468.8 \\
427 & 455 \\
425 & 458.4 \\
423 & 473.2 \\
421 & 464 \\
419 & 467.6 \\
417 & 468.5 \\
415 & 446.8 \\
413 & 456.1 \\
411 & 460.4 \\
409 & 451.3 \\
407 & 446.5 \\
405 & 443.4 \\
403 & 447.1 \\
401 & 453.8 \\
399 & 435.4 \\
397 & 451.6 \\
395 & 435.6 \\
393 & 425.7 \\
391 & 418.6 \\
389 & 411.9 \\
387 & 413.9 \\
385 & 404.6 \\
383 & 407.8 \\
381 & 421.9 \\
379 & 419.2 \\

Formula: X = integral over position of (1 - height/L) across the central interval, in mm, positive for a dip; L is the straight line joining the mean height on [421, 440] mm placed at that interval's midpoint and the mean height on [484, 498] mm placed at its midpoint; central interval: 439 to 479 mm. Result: 0.8 mm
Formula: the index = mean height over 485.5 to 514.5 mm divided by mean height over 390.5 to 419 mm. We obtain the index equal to 0.92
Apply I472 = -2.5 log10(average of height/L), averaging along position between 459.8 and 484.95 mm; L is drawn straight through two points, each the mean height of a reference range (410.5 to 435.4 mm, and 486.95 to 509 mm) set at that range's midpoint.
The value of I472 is 0.022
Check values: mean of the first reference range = 460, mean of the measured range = 421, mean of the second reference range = 413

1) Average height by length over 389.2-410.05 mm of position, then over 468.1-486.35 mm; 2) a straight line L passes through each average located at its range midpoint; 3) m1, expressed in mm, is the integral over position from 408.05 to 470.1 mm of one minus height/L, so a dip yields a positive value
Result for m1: -1.8 mm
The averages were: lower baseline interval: 440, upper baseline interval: 422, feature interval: 443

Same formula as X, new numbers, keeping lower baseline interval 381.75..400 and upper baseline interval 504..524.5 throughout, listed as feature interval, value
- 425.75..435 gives -0.86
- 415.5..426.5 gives -1.19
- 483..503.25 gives -0.10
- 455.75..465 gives -0.11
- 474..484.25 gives -0.33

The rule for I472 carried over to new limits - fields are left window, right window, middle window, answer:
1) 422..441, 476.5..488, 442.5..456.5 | 0.03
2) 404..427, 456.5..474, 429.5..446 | -0.03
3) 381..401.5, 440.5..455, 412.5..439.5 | -0.07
